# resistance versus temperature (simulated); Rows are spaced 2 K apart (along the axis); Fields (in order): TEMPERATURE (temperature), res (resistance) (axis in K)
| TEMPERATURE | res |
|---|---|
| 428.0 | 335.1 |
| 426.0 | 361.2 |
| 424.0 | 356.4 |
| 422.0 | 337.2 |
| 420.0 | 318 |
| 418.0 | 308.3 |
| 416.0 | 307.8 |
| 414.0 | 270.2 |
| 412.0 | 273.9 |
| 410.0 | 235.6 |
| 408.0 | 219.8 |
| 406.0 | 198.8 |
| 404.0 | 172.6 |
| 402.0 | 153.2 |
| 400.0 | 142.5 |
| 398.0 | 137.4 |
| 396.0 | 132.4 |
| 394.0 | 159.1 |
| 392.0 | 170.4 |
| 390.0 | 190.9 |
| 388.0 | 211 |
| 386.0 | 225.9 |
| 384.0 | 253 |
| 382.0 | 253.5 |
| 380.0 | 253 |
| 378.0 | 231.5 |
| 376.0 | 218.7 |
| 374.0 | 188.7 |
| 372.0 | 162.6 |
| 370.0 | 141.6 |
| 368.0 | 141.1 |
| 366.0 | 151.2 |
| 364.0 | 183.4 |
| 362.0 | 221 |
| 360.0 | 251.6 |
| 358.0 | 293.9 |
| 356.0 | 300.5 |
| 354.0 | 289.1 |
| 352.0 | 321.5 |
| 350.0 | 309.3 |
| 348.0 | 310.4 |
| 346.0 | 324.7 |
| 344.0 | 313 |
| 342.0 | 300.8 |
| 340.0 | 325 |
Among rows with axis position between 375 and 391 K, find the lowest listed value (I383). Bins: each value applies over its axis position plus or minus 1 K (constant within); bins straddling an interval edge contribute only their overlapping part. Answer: 190.9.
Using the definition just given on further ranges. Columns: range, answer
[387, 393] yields 170.4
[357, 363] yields 221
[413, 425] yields 270.2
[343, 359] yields 289.1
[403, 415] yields 172.6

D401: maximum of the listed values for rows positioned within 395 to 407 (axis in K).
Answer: 198.8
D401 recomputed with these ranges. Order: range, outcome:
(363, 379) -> 231.5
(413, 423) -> 337.2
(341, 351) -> 324.7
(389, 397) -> 190.9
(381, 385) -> 253.5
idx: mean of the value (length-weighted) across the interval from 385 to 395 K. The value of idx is 191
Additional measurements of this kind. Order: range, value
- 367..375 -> 158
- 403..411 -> 207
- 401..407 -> 175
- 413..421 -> 301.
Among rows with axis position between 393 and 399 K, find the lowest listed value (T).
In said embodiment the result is 132.4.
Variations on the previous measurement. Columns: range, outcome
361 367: 151.2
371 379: 162.6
